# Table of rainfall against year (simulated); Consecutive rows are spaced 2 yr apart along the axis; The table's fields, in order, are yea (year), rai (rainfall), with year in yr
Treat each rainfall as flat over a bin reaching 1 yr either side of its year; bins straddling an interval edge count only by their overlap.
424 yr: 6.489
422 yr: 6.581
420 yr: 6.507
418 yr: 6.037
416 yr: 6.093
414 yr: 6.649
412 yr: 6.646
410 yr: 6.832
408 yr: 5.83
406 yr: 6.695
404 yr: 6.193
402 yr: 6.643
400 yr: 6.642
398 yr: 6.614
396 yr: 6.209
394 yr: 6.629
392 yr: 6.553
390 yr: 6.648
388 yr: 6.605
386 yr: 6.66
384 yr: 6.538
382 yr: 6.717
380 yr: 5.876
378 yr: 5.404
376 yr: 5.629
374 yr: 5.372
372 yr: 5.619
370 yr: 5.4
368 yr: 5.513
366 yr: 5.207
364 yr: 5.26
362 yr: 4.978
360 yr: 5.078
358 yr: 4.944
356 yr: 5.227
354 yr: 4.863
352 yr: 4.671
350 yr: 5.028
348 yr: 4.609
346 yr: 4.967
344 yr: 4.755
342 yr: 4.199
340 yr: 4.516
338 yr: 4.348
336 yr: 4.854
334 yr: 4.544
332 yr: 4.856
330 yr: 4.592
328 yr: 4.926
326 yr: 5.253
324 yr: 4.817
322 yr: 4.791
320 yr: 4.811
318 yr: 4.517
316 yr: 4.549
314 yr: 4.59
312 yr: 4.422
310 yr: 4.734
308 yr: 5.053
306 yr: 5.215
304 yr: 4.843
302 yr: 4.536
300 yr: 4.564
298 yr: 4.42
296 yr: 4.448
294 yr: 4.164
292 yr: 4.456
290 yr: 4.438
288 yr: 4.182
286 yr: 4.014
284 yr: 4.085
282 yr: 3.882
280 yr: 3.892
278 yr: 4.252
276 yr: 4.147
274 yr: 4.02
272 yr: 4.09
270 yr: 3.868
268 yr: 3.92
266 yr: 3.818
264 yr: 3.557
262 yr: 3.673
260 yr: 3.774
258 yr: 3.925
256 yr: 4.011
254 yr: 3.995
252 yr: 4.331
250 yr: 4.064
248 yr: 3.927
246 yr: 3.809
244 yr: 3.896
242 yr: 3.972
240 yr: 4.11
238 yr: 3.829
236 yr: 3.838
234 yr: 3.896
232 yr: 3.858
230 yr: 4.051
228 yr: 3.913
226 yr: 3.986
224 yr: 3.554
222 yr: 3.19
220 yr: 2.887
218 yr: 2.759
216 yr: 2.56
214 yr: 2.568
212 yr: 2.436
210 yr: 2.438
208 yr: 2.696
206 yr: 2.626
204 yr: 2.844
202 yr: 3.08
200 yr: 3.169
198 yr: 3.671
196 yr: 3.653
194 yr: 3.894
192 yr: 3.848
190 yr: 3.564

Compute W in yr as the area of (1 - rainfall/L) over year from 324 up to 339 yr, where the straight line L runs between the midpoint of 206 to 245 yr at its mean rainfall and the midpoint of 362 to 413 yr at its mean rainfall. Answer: 1.2 yr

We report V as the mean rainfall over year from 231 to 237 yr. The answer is 3.86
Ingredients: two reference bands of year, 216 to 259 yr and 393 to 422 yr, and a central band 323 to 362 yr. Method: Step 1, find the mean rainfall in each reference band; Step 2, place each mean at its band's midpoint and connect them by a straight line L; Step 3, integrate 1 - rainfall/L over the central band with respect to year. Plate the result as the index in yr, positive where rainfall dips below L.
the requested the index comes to 4.5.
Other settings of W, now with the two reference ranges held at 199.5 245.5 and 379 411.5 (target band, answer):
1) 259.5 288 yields 2.1 yr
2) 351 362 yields 1.6 yr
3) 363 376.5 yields 1.4 yr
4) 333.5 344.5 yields 1.9 yr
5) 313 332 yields 1.4 yr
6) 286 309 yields 0.7 yr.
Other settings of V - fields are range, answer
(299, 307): 4.79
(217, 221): 2.82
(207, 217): 2.54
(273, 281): 4.08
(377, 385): 6.13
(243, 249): 3.88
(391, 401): 6.53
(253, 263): 3.88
